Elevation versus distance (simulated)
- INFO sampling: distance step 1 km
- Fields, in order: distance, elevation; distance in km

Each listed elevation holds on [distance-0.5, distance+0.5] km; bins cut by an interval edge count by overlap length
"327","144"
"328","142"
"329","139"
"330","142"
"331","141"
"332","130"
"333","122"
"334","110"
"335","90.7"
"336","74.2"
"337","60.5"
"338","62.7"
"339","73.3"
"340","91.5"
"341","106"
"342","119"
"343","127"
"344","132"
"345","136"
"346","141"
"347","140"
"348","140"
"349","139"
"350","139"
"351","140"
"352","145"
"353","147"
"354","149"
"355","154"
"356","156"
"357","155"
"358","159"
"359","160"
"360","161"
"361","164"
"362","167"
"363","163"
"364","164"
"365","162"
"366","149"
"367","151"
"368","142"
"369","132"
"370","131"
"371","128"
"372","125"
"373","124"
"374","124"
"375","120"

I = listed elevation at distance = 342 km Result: 119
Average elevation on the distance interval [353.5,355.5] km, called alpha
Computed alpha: 152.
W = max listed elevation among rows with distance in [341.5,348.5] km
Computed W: 141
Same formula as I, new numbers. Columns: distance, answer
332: 130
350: 139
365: 162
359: 160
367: 151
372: 125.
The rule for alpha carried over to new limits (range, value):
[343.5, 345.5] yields 134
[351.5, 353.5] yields 146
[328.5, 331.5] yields 141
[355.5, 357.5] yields 156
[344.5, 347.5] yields 139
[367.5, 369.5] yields 137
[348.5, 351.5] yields 139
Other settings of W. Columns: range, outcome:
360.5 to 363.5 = 167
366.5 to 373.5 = 151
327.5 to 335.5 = 142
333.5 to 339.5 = 110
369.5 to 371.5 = 131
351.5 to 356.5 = 156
